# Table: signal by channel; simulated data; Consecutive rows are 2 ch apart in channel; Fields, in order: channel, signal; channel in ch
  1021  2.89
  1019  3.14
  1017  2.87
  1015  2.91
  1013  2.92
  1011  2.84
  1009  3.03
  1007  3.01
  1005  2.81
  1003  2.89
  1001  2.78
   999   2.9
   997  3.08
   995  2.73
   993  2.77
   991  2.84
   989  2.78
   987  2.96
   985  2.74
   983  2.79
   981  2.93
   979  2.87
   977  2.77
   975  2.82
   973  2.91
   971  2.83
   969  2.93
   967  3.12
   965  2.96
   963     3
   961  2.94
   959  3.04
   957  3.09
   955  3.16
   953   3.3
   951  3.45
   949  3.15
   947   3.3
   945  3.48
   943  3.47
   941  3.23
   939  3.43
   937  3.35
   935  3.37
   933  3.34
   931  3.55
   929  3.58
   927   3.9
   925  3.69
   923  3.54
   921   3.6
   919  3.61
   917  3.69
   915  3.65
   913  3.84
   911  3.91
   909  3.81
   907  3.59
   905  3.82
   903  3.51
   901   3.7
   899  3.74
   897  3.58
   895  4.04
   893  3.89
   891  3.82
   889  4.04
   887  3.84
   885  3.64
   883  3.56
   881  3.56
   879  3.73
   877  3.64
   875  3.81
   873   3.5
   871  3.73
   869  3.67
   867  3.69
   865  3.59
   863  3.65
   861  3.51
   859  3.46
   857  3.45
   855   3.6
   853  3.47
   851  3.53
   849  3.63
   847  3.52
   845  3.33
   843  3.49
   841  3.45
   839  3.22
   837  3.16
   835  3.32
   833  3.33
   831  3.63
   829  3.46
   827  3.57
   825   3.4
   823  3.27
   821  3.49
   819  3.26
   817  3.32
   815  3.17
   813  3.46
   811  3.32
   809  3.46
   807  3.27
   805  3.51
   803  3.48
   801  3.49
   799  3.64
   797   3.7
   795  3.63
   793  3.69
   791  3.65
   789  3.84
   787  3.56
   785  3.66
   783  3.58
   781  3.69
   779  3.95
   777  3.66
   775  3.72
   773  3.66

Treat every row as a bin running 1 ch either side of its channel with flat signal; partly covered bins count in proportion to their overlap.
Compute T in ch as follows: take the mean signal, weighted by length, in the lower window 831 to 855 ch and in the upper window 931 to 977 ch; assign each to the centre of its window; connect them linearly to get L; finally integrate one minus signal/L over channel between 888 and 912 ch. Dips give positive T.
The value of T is -3.6 ch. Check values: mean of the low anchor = 3.42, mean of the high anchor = 3.17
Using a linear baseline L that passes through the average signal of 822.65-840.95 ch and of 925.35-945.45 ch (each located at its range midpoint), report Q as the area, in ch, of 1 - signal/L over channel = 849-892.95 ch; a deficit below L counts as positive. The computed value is -2.96 ch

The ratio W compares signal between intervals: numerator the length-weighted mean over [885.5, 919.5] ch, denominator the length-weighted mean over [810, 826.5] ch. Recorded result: 1.13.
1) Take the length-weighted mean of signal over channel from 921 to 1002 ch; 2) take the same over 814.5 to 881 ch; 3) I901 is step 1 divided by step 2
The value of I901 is 0.90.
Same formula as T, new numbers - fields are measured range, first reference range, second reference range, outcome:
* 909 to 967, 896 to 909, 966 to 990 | -2.1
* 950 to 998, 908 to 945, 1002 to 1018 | 3.8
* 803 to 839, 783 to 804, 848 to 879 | 2.4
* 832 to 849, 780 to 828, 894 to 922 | 1.0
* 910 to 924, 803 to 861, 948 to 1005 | -2.5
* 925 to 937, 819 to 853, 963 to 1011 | -1.8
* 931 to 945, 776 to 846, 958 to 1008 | -1.6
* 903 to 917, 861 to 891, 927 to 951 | -0.8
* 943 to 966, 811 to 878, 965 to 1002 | -1.4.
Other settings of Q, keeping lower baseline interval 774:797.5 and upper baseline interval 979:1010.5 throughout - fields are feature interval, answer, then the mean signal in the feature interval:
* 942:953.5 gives -1.2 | 3.36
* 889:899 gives -1.8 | 3.84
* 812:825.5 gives 0.9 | 3.34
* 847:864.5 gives -0.6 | 3.54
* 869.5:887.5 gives -1.8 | 3.66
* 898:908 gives -1.4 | 3.67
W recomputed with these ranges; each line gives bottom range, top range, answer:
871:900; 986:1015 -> 0.77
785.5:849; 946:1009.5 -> 0.86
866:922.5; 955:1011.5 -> 0.78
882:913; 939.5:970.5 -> 0.84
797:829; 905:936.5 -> 1.07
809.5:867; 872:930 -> 1.08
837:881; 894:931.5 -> 1.04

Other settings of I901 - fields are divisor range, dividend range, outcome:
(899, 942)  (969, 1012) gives 0.79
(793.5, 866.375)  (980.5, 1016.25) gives 0.83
